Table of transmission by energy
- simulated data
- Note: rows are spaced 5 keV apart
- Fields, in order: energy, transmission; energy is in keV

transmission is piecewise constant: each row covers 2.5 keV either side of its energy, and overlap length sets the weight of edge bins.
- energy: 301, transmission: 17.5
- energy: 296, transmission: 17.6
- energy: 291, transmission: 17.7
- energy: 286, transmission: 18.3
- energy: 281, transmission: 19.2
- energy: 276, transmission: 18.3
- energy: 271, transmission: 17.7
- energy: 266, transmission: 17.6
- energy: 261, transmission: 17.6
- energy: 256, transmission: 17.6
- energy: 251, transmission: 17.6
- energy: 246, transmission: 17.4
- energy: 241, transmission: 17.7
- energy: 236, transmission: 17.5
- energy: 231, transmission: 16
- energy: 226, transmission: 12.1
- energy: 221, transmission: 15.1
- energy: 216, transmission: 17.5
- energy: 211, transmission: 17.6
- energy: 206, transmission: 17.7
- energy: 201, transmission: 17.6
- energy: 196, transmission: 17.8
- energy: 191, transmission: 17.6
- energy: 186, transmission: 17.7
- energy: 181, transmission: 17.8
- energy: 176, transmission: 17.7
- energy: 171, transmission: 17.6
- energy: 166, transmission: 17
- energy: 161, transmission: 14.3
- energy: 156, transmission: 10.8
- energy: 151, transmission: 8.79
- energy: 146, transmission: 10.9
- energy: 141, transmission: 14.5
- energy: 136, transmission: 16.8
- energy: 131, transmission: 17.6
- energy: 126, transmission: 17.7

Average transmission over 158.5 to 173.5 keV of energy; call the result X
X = 16.3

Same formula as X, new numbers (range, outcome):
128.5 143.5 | 16.3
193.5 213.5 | 17.7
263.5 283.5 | 18.2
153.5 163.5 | 12.6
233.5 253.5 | 17.6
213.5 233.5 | 15.2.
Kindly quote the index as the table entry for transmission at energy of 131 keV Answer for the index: 17.6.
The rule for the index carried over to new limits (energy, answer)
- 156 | 10.8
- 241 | 17.7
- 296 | 17.6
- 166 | 17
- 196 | 17.8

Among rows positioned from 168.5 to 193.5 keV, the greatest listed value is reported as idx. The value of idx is 17.8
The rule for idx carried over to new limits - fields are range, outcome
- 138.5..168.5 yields 17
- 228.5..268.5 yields 17.7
